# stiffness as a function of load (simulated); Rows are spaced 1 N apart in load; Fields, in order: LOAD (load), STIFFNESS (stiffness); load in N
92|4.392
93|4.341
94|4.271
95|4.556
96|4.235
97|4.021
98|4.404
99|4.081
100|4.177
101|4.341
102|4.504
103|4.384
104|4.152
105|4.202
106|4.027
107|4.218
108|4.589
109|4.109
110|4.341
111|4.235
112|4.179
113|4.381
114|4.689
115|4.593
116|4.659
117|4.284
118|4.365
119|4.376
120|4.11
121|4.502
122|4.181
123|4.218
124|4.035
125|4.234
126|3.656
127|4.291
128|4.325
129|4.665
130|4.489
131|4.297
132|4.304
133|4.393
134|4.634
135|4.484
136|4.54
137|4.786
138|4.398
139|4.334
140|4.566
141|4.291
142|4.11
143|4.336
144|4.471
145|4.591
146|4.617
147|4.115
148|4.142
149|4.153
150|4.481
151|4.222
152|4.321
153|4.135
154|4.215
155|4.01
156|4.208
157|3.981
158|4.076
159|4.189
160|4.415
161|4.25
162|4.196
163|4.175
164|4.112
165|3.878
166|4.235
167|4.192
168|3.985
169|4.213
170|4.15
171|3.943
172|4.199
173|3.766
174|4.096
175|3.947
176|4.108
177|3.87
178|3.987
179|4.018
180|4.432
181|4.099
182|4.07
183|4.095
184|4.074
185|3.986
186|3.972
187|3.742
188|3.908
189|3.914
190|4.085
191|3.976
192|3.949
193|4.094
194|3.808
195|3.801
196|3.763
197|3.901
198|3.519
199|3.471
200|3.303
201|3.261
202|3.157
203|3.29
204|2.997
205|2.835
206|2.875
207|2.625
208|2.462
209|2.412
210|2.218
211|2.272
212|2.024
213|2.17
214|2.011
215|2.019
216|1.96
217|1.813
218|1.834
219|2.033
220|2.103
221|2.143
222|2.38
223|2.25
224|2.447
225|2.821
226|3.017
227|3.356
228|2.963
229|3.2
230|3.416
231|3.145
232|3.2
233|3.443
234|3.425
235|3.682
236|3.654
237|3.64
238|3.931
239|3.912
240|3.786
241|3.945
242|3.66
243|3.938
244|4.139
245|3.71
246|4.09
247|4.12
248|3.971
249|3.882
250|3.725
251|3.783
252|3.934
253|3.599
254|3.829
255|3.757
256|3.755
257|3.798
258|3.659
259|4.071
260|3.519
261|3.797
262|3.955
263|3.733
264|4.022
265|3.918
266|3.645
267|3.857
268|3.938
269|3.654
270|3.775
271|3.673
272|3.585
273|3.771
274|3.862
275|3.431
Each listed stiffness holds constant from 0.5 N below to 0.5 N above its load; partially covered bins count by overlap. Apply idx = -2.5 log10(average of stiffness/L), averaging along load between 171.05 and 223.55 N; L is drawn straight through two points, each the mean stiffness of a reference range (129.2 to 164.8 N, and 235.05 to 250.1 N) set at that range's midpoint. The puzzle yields 0.25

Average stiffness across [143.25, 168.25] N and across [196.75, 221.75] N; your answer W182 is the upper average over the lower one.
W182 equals 0.61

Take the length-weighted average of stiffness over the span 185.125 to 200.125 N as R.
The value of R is 3.83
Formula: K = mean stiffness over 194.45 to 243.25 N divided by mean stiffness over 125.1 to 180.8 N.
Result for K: 0.7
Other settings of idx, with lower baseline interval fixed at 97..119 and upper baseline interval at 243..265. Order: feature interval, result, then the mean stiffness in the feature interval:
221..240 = 0.22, 3.2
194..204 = 0.16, 3.49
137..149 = -0.04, 4.37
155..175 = 0.01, 4.11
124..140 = -0.03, 4.38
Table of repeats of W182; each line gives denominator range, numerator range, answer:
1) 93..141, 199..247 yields 0.69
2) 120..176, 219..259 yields 0.81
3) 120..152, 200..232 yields 0.60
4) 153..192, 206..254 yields 0.76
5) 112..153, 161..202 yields 0.91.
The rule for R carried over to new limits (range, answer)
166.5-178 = 4.04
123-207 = 4.06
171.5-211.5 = 3.61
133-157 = 4.35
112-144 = 4.37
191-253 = 3.17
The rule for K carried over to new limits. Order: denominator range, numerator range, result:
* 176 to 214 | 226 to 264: 1.07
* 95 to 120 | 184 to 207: 0.84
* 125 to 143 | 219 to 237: 0.68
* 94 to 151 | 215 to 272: 0.79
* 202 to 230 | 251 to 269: 1.53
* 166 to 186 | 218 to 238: 0.73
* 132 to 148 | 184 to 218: 0.71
